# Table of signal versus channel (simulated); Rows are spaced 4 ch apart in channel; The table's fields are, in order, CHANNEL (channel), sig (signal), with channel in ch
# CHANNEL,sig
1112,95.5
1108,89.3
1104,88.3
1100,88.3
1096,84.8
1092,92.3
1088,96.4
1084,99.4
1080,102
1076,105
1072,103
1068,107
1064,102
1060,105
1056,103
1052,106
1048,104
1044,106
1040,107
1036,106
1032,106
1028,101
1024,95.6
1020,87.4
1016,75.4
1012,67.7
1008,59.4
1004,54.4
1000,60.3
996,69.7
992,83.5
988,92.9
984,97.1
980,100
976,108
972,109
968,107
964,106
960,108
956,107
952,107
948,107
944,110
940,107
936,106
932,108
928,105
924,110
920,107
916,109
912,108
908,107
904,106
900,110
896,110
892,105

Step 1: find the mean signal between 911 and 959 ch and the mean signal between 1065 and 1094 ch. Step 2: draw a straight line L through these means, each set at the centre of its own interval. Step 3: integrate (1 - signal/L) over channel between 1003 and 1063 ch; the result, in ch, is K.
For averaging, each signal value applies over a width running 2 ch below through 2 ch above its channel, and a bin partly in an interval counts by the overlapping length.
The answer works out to 5.7 ch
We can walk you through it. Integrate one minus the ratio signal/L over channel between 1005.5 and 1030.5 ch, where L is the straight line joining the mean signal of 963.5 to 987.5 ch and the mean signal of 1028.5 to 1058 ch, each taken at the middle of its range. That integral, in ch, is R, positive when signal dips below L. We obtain 5.6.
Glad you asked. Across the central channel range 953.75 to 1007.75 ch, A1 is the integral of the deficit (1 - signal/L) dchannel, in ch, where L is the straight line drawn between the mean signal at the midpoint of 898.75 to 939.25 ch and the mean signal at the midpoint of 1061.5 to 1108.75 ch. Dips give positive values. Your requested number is 6.3 ch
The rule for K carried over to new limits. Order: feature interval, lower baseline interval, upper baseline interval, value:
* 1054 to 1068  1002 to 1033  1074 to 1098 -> -2.0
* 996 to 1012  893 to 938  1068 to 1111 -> 6.4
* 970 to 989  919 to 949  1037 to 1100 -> 0.6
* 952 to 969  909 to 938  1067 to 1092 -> -0.2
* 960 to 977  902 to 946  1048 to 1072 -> -0.2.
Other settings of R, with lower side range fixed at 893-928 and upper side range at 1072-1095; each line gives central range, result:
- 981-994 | 1.5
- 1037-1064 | -1.2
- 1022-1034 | 0.1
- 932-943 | 0.0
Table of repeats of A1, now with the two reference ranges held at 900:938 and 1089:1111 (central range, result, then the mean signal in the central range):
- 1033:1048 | -1.69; 106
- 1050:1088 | -4.46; 103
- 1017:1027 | 0.64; 90.8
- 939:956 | -0.50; 108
